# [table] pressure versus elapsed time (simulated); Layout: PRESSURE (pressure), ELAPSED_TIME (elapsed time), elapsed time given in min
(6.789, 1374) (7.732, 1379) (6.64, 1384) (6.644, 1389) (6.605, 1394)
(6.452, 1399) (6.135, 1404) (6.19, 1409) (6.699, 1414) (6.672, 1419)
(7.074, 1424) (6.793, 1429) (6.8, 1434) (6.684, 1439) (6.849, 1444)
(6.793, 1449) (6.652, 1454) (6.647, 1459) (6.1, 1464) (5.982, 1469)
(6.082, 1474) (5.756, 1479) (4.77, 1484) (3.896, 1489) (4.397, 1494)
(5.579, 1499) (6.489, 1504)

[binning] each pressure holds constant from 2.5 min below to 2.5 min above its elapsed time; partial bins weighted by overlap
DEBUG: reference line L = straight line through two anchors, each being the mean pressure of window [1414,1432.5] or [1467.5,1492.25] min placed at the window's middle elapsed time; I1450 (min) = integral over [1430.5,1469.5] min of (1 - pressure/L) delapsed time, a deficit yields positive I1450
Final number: -3.4 min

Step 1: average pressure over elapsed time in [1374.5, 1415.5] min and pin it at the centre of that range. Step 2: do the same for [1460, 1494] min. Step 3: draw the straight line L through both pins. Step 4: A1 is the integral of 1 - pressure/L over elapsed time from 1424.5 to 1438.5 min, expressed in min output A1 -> -1.7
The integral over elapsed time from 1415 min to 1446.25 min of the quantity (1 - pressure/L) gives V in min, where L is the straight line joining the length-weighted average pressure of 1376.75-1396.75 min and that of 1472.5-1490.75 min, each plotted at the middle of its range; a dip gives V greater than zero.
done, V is -3.8 min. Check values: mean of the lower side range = 6.89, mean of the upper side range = 5.12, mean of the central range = 6.81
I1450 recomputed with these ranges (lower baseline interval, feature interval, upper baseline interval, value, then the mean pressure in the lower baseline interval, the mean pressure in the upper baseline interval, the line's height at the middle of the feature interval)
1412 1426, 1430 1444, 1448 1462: -0.06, 6.81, 6.67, 6.74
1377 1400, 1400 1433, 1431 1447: 0.97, 6.82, 6.78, 6.8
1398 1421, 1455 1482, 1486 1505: -3.41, 6.42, 4.97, 5.43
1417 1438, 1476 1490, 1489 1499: 0.01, 6.83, 4.57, 4.94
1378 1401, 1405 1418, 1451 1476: 0.37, 6.76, 6.31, 6.63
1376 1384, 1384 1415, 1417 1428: 2.89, 7.33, 6.87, 7.12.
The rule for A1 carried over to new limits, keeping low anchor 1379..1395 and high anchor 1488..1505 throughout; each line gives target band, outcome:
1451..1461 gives -1.65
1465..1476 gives -1.11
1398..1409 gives 0.50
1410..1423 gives -0.69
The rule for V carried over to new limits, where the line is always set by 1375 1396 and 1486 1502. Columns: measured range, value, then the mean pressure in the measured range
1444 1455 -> -2.3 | 6.76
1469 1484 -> -2.0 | 5.74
